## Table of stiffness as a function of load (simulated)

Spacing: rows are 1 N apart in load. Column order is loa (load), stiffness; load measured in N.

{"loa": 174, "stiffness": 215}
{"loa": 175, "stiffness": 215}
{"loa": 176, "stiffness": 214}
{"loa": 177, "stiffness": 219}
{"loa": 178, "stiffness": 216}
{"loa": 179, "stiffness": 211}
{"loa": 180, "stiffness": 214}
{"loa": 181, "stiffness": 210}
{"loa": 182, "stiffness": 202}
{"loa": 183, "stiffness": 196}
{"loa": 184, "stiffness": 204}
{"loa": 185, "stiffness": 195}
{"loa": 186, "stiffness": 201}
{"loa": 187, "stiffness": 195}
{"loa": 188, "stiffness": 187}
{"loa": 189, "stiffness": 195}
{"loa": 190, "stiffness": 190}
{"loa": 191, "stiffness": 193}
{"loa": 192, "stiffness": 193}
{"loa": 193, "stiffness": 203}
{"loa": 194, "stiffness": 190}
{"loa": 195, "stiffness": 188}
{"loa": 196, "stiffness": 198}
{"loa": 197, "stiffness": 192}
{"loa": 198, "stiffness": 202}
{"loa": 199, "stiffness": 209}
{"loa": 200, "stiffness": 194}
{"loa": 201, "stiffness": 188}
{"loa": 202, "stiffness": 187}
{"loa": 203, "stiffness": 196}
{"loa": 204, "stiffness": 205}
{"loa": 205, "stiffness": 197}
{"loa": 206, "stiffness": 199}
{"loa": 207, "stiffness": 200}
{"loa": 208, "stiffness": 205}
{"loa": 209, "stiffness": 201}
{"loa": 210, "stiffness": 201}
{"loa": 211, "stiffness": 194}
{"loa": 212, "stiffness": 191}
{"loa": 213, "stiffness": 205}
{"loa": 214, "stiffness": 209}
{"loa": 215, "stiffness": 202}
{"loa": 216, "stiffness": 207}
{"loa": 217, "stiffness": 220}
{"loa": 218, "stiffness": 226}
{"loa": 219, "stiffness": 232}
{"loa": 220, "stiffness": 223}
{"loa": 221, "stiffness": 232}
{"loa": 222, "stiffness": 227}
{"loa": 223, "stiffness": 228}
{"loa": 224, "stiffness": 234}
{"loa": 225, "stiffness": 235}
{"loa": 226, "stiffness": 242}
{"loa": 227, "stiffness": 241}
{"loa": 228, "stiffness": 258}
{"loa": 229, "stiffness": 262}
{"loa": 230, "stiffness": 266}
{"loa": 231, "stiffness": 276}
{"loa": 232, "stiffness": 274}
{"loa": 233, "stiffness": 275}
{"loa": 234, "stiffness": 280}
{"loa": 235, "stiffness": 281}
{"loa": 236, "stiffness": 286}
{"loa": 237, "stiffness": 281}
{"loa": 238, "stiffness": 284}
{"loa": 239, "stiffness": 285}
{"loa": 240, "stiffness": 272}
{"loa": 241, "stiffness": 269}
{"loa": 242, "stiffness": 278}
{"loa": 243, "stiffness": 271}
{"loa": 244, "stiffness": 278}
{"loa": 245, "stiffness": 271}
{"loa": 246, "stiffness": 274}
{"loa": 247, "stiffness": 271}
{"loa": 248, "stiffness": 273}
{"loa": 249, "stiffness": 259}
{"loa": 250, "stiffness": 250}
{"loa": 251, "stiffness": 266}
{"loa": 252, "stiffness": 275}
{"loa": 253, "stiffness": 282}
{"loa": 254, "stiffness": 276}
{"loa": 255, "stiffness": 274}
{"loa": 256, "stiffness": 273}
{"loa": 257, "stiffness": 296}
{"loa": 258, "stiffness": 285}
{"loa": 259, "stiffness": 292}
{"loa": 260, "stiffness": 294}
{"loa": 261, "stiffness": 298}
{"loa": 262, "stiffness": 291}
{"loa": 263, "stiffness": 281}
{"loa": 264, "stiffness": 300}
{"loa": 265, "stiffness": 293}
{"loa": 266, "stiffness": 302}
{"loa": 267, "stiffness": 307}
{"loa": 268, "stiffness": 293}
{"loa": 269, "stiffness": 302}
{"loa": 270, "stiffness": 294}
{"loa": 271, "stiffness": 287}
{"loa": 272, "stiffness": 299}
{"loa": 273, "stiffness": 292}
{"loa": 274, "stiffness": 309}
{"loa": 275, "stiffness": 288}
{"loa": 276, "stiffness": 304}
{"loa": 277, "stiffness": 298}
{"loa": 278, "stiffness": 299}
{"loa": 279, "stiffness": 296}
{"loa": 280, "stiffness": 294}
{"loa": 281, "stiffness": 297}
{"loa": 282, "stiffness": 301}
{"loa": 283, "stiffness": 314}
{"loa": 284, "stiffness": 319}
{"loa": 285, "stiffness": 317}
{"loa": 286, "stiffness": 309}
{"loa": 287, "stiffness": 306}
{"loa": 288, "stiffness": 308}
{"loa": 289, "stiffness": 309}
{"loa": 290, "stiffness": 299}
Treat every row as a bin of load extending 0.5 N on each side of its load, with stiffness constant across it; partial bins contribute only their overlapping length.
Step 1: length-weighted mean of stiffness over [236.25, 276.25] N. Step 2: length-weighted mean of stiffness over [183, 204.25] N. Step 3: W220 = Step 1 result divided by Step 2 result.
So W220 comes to 1.45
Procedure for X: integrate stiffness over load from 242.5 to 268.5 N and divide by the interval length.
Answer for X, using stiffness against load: 282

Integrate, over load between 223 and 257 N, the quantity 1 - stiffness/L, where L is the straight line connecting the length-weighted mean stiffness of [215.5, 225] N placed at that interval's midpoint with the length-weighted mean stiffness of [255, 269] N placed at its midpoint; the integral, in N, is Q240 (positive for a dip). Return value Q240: -1.6 N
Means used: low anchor 226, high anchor 292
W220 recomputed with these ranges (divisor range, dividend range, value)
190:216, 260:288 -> 1.52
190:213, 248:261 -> 1.41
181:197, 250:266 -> 1.45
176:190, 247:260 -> 1.36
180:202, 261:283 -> 1.51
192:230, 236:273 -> 1.33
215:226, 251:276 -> 1.29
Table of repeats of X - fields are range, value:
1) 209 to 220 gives 209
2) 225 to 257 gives 271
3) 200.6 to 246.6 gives 238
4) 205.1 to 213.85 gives 200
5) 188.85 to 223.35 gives 203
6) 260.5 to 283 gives 297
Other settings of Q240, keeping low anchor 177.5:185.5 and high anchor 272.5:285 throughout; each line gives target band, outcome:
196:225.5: 3.4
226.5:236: -0.5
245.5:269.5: -0.2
